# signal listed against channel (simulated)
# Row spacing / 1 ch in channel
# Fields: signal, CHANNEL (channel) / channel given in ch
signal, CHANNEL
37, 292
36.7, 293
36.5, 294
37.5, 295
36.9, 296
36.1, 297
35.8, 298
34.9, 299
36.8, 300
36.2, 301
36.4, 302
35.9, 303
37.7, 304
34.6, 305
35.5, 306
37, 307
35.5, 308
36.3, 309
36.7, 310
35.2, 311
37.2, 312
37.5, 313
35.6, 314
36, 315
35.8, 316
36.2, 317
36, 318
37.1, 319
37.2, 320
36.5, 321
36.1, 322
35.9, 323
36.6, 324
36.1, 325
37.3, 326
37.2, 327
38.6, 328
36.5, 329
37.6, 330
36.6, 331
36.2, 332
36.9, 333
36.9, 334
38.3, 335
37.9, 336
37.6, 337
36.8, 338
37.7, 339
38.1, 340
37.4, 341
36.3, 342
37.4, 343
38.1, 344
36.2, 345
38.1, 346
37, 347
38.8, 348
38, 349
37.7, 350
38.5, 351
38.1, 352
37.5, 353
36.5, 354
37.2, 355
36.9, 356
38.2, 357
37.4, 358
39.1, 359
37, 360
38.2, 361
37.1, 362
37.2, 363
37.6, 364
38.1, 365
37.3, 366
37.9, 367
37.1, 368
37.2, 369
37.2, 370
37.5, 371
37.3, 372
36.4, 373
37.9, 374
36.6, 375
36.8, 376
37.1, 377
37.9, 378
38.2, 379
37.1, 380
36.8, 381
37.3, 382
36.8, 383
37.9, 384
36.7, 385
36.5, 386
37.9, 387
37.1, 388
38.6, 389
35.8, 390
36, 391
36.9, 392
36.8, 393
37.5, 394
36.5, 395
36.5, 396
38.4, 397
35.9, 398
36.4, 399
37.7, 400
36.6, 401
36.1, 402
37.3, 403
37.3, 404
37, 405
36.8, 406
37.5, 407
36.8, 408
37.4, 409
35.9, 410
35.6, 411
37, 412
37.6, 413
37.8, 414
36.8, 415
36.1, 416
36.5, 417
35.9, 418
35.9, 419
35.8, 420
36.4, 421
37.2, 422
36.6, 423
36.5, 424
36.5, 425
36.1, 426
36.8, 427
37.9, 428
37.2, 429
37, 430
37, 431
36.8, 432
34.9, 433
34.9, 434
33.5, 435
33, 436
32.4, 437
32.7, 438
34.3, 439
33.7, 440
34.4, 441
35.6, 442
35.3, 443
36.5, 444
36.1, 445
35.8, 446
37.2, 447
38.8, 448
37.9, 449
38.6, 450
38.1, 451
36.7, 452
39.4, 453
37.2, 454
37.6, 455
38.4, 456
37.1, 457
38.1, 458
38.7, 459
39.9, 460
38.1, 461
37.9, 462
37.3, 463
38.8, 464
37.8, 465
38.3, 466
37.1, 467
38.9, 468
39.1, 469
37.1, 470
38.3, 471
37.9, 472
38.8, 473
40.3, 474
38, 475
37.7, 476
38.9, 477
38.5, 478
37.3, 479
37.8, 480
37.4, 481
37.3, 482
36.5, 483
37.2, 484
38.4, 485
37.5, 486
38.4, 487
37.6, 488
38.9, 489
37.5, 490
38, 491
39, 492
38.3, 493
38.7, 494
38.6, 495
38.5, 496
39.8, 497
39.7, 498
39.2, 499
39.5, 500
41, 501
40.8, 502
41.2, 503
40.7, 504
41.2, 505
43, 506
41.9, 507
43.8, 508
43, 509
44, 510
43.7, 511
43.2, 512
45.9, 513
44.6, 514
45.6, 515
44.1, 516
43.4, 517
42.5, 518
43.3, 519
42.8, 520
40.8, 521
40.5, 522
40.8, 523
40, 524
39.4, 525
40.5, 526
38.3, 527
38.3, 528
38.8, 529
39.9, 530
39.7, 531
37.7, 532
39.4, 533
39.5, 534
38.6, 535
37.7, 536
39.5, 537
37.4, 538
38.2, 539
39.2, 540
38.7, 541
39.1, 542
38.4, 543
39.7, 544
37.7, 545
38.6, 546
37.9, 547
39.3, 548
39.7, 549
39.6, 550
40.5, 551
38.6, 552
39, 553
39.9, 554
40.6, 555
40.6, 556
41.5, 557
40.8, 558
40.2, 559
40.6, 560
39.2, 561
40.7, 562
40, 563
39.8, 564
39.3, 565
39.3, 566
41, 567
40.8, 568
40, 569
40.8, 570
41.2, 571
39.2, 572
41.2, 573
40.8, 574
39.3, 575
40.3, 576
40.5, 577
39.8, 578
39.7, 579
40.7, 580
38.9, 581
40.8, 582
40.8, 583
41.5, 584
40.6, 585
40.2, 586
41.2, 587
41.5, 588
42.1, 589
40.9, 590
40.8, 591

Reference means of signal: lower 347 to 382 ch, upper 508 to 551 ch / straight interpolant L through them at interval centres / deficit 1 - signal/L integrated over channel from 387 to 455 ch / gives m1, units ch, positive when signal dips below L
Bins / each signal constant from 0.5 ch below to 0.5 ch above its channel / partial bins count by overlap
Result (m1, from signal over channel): 3.6 ch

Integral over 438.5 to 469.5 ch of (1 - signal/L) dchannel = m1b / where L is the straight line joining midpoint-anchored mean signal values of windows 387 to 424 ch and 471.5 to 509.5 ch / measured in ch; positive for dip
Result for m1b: 0.62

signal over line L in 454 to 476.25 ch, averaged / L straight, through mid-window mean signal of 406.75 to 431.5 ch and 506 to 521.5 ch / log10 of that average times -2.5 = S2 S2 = 0.05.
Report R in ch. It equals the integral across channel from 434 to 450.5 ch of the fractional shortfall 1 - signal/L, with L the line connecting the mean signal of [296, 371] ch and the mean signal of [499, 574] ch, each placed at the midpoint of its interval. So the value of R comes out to 1.49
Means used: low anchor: 37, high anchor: 40.5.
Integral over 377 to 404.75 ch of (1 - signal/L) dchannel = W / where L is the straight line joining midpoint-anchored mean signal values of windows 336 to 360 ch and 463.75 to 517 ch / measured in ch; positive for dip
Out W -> 0.9 ch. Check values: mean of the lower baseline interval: 37.6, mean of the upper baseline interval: 39.7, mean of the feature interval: 37.1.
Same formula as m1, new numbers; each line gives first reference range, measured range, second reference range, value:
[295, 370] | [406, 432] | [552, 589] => 1.0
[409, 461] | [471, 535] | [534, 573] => -3.0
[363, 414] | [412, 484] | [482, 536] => 3.2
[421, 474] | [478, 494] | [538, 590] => 0.0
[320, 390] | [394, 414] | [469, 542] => 0.7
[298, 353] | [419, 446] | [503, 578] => 2.1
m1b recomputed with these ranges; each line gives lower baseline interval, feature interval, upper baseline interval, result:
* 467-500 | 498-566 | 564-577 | -1.9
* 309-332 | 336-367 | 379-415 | -0.7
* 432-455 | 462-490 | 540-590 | -0.8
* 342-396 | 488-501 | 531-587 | 0.0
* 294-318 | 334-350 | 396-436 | -0.5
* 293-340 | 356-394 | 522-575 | 0.0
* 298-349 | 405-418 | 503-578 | 0.5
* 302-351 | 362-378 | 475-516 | 0.2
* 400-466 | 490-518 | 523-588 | -2.2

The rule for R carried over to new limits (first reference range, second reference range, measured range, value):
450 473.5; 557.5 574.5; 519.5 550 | 0.3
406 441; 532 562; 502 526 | -2.6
